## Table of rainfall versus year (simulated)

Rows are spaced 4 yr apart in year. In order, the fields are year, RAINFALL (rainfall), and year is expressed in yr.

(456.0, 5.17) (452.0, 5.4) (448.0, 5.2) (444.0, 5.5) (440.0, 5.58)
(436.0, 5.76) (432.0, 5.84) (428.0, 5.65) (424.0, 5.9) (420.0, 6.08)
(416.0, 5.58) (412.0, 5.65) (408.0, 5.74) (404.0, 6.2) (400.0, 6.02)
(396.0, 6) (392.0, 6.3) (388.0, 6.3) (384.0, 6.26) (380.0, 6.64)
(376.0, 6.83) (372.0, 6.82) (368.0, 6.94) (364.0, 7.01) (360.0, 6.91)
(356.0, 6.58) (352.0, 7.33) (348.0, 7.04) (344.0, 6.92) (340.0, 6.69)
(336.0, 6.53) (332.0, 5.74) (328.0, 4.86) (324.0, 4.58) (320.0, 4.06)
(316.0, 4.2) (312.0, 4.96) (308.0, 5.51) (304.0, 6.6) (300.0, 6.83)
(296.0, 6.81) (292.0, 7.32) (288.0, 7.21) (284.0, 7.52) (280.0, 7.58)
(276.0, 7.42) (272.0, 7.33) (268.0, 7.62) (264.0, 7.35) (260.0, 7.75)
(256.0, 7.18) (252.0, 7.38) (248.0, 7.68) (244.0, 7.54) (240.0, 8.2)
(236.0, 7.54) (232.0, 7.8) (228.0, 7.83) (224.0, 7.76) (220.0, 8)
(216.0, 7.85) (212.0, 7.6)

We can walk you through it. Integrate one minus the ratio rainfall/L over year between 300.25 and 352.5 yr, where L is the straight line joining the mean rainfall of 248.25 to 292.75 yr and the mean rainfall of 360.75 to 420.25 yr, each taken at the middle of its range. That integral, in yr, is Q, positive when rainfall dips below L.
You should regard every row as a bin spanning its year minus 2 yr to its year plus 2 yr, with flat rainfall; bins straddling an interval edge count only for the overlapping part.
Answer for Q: 8.59 yr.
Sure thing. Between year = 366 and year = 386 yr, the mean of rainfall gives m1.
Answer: 6.7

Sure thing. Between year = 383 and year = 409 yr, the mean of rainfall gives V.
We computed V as 6.13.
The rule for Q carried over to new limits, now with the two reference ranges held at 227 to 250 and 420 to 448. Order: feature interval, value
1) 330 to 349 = 0.4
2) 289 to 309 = 1.2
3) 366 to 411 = -1.2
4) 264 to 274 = 0.0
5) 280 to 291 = -0.2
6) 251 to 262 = 0.2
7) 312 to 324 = 4.5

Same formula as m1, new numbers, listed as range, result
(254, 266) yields 7.43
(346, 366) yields 6.97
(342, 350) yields 6.98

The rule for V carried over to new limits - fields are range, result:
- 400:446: 5.78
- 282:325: 6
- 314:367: 6.05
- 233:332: 6.7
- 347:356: 7.07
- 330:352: 6.65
